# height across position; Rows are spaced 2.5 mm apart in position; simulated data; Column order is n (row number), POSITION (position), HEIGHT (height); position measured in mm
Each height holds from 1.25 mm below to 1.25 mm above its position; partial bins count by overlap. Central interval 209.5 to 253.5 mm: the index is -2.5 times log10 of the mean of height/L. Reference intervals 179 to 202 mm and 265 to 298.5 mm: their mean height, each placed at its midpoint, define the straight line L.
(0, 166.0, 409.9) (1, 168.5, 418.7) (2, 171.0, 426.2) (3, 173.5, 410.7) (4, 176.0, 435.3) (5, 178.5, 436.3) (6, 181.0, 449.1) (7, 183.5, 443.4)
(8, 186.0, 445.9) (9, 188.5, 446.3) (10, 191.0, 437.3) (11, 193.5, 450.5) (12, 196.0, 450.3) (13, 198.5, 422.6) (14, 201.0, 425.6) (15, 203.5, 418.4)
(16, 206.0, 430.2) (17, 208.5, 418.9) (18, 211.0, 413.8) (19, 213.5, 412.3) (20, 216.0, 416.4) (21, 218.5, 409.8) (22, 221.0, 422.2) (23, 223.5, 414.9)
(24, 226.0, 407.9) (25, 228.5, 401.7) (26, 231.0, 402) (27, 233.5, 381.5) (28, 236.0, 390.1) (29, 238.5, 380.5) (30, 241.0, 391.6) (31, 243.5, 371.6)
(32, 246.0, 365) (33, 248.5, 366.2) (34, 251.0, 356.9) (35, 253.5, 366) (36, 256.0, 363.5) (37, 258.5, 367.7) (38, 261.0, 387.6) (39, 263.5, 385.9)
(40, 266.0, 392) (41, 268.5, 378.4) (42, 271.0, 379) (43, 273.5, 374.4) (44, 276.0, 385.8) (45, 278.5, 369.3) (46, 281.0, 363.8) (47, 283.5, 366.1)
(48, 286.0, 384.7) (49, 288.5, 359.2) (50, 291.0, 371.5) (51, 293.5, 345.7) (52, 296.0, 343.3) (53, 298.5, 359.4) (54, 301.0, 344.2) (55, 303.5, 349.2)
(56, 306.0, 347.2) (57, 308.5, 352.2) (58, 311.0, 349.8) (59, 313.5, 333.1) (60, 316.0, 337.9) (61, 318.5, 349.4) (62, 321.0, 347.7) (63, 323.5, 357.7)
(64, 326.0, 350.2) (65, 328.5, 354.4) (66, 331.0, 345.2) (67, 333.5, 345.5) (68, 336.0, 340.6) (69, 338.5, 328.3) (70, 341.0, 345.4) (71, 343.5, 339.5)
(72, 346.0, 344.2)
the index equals 0.042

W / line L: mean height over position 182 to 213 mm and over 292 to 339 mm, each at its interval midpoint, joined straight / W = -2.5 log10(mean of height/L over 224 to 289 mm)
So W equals 0.03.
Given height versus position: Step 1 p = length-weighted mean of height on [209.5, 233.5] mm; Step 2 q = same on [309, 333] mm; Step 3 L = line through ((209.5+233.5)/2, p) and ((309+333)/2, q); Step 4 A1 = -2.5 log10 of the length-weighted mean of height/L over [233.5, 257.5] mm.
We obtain 0.06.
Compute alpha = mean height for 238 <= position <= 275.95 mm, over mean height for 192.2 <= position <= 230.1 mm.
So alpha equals 0.89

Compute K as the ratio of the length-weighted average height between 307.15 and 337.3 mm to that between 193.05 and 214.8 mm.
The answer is 0.8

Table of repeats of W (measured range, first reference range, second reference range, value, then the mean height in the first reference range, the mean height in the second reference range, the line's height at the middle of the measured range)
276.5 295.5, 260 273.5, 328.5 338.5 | 0.02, 384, 343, 372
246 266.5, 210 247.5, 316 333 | 0.04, 398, 350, 384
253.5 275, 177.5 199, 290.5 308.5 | 0.01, 443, 351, 380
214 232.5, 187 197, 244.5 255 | -0.02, 446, 364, 401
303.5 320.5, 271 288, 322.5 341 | 0.03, 374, 346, 356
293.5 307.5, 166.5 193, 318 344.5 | 0.05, 435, 346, 364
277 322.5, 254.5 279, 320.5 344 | 0.02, 379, 346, 362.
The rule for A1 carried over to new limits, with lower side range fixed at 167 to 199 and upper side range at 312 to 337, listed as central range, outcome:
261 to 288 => 0.00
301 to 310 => 0.03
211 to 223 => 0.00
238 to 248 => 0.06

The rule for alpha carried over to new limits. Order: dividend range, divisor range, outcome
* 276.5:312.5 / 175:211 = 0.82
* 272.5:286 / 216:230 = 0.91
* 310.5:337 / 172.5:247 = 0.83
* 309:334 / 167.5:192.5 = 0.80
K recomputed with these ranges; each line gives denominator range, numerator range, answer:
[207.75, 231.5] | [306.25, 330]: 0.84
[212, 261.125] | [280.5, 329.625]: 0.91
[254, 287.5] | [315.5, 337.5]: 0.92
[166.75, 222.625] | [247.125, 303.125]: 0.86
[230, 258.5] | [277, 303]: 0.96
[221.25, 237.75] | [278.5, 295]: 0.91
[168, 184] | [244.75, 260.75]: 0.85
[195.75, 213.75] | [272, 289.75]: 0.88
